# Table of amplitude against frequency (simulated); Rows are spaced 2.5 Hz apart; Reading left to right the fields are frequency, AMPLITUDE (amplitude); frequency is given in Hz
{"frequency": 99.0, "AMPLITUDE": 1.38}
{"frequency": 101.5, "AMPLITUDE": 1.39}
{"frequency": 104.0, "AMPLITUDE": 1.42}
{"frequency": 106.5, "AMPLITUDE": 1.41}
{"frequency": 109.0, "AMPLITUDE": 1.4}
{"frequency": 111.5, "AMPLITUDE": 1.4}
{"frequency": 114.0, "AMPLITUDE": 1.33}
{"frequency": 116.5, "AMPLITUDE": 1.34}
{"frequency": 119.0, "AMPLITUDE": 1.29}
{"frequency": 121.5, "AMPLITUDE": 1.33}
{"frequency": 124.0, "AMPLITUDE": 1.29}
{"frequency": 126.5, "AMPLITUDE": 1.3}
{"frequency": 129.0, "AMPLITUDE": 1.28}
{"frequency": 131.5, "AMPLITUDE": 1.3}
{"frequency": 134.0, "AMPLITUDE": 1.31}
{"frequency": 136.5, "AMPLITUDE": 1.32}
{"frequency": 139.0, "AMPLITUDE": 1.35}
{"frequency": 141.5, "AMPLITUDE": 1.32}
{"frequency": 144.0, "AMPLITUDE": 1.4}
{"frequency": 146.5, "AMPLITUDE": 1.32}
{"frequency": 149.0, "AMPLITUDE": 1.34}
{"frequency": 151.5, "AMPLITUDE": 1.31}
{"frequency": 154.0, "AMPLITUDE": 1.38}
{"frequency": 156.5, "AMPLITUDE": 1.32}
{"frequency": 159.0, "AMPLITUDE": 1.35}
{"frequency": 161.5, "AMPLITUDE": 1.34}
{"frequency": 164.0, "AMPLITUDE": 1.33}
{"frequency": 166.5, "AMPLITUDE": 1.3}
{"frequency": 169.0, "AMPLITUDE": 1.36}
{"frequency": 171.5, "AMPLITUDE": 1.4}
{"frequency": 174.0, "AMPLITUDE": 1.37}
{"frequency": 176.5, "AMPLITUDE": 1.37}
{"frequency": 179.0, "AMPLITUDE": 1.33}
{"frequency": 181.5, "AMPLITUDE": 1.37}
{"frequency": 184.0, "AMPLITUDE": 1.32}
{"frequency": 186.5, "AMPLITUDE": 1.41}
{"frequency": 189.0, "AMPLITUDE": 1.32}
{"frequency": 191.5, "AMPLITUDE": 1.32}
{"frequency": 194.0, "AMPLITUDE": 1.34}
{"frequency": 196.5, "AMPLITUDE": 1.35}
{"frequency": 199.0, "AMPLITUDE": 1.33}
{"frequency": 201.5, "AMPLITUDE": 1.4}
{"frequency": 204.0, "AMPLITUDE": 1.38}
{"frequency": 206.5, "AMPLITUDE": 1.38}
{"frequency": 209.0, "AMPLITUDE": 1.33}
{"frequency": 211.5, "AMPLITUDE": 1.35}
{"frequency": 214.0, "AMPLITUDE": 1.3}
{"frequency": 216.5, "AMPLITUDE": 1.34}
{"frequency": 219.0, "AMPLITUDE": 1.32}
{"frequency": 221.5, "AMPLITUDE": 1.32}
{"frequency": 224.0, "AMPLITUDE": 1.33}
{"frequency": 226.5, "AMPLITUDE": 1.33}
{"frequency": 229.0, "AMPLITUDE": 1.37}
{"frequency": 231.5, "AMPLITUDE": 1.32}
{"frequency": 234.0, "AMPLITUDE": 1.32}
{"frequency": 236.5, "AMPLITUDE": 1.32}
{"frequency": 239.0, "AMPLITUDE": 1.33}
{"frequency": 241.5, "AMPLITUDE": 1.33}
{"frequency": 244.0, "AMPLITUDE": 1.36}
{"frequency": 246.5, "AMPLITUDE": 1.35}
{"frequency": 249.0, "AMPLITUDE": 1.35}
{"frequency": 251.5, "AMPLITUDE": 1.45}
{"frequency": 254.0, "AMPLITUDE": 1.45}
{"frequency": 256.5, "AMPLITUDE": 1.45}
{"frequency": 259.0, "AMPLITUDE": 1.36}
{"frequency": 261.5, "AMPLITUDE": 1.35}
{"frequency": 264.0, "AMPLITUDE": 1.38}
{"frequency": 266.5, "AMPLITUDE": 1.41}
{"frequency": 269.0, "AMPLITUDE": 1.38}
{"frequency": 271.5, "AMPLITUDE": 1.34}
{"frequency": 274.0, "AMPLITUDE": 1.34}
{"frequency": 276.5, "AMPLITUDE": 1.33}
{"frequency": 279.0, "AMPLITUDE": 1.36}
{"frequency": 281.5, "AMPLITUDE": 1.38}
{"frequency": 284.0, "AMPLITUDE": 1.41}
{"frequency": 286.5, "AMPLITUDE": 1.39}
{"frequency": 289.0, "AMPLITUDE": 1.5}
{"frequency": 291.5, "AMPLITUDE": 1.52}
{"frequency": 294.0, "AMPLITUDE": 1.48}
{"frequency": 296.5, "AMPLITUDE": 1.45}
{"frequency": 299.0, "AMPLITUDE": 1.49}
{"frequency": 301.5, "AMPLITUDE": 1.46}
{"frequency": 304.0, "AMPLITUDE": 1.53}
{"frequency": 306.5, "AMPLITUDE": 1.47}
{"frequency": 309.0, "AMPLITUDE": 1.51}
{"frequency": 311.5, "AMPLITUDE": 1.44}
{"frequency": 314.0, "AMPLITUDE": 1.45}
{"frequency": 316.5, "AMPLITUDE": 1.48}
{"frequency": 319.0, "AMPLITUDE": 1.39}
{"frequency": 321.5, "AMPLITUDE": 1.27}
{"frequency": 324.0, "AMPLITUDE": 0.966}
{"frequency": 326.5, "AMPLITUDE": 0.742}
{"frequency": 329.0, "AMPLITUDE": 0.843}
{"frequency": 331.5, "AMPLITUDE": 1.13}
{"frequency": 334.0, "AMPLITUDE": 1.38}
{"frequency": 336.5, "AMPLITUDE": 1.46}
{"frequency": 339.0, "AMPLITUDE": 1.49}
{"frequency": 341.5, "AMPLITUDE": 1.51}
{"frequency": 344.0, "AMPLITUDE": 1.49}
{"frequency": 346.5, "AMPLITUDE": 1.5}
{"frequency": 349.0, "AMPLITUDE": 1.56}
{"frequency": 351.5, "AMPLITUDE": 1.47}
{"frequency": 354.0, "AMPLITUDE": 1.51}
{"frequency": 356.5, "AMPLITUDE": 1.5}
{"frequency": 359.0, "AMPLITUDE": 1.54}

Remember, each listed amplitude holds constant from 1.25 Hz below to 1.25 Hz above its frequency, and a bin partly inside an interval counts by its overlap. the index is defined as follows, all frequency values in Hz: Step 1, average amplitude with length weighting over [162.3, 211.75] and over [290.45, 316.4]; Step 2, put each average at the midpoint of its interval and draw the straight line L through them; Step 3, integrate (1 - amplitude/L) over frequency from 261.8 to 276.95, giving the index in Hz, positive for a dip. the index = 0.8 Hz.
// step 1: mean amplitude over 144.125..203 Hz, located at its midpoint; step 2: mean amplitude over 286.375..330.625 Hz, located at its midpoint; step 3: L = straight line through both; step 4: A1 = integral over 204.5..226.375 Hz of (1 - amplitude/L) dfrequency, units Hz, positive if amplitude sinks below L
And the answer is 0.2 Hz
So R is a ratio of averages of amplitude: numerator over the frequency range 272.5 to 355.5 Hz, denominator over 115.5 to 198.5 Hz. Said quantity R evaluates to 1.0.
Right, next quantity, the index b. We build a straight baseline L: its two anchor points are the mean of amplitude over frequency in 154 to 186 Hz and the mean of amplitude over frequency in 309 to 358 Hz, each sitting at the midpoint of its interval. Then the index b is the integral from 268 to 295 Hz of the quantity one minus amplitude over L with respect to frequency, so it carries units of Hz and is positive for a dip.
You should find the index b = -1.0 Hz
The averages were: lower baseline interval 1.35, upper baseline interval 1.35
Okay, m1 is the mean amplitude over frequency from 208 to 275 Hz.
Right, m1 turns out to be 1.35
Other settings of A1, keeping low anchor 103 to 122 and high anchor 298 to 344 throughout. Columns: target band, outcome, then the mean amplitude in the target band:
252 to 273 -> -0.7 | 1.39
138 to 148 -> 0.1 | 1.35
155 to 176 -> 0.2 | 1.35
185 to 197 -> 0.1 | 1.35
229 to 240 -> 0.2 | 1.33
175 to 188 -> 0.0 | 1.36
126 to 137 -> 0.5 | 1.3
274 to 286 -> -0.2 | 1.37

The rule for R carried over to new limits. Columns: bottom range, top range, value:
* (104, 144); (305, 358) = 1.02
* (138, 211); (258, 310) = 1.05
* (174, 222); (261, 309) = 1.06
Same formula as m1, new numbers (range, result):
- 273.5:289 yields 1.38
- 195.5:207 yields 1.37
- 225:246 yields 1.34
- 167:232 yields 1.35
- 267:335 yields 1.35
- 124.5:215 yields 1.34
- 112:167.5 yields 1.33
